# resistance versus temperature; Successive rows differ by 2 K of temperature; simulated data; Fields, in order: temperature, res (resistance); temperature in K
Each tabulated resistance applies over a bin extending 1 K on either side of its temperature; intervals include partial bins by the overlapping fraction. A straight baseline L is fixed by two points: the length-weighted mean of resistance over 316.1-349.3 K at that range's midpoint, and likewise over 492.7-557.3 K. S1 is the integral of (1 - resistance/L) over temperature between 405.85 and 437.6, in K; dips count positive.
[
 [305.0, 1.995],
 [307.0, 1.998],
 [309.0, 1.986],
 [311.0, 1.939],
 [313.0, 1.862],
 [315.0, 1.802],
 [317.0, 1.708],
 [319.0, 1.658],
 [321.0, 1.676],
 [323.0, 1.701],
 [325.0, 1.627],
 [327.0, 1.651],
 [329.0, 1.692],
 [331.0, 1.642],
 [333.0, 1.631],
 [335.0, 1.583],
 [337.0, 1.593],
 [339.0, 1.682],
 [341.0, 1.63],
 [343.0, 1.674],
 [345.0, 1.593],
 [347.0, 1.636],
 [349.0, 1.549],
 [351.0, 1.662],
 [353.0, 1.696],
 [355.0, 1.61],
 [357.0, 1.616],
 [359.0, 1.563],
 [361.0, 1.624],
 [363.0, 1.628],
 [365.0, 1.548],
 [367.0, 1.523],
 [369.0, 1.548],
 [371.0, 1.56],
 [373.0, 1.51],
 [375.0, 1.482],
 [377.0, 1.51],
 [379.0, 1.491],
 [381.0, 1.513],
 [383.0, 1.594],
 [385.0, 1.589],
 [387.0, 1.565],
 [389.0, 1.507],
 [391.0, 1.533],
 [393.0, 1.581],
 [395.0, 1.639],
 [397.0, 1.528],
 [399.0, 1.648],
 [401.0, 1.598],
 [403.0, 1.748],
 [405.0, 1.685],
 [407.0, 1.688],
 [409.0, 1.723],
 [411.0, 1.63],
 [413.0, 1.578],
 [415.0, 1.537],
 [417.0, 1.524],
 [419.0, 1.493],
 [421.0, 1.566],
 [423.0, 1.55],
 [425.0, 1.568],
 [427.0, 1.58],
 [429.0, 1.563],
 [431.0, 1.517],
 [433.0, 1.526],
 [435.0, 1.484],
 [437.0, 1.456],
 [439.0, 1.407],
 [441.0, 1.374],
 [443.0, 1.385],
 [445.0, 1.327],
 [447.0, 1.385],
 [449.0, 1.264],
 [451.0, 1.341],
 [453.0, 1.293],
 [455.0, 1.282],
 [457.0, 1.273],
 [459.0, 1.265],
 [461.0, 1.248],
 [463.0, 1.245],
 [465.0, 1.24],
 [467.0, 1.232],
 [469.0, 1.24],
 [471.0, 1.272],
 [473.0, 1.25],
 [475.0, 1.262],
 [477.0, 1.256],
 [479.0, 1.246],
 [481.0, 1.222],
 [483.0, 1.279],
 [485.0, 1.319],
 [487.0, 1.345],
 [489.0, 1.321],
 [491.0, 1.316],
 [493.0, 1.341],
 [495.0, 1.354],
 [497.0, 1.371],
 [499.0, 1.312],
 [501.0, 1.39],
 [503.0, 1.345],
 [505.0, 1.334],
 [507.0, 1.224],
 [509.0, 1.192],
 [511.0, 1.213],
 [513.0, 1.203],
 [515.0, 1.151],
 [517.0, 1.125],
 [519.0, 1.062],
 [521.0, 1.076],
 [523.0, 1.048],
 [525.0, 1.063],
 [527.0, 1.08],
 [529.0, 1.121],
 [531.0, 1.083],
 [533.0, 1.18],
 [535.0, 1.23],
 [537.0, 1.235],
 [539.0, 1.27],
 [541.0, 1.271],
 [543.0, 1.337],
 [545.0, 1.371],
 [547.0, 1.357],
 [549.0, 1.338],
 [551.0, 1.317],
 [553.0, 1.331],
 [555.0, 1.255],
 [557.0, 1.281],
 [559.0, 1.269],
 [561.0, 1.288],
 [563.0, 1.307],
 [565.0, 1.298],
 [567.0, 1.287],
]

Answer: -2.34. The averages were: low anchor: 1.64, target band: 1.56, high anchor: 1.24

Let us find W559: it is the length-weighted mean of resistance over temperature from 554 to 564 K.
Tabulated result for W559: 1.28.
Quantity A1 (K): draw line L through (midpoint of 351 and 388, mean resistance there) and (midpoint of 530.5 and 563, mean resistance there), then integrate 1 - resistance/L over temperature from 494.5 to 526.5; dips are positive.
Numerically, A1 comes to 3.0 K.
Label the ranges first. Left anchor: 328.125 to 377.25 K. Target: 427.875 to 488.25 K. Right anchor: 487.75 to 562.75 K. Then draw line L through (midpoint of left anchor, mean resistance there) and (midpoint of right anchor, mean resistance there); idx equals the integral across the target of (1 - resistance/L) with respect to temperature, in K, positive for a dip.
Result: 2.5 K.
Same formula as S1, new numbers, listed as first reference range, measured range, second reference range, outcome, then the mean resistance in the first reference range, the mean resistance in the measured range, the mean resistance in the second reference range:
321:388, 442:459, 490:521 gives 0.8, 1.6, 1.32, 1.26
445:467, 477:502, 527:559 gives -0.8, 1.28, 1.32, 1.26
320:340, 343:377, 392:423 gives 1.0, 1.65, 1.58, 1.61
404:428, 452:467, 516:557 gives 2.0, 1.59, 1.26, 1.21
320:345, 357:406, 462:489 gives -1.9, 1.65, 1.57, 1.26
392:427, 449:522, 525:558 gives 7.1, 1.6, 1.26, 1.25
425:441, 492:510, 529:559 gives 0.5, 1.5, 1.32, 1.27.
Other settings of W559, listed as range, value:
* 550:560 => 1.29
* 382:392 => 1.56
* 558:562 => 1.28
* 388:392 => 1.52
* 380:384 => 1.55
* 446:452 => 1.33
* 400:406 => 1.68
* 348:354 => 1.64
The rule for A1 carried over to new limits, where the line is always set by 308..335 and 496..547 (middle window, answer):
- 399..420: -1.6 K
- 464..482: 1.2 K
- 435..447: 0.2 K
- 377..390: 0.2 K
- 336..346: 0.3 K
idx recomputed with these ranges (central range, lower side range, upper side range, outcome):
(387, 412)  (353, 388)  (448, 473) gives -2.70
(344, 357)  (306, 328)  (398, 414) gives 0.85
